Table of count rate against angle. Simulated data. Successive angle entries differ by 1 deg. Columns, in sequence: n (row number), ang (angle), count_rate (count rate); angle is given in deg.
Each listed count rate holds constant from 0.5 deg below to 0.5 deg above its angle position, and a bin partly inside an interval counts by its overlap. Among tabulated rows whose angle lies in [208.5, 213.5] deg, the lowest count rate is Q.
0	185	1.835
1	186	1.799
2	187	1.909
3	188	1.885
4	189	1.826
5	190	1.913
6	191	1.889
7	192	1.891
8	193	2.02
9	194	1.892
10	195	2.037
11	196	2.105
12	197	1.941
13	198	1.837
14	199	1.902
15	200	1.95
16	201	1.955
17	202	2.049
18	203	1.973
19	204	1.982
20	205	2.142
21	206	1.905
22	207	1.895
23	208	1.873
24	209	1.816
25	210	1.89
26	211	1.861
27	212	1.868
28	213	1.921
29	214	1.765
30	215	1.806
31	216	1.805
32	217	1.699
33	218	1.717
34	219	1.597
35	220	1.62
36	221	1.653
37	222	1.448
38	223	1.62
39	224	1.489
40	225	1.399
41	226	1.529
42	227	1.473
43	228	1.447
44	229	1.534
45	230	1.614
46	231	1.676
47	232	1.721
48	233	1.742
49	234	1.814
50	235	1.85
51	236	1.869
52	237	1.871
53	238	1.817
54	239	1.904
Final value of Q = 1.816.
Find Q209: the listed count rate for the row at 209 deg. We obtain 1.816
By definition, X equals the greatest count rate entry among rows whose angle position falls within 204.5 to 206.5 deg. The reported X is 2.142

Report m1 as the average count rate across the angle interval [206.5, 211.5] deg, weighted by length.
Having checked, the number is 1.87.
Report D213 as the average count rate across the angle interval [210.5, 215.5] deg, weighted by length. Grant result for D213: 1.84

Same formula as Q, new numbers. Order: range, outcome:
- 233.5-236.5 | 1.814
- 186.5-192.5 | 1.826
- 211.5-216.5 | 1.765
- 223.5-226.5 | 1.399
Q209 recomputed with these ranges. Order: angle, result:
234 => 1.814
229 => 1.534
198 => 1.837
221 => 1.653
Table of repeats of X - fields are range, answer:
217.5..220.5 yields 1.717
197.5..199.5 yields 1.902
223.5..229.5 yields 1.534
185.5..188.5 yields 1.909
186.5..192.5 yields 1.913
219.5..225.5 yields 1.653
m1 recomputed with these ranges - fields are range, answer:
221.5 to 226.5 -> 1.5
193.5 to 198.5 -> 1.96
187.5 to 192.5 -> 1.88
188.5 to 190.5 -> 1.87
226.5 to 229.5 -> 1.48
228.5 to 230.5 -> 1.57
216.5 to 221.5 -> 1.66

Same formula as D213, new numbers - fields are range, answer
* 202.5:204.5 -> 1.98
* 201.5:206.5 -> 2.01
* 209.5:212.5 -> 1.87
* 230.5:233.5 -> 1.71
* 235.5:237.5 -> 1.87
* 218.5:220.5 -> 1.61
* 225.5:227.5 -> 1.5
